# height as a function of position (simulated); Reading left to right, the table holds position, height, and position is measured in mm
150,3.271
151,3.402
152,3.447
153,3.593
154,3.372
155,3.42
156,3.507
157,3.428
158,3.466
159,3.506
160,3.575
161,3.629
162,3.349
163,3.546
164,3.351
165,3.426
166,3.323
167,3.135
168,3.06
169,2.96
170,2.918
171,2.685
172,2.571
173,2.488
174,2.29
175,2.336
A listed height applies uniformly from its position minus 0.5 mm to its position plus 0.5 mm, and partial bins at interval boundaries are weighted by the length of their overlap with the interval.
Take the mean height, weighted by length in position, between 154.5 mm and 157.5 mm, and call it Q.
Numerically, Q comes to 3.45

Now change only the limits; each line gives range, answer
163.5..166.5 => 3.37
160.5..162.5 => 3.49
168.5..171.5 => 2.85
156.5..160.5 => 3.49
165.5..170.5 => 3.08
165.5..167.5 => 3.23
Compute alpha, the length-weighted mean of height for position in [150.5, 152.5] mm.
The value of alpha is 3.42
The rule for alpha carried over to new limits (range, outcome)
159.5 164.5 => 3.49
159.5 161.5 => 3.6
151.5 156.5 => 3.47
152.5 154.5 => 3.48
